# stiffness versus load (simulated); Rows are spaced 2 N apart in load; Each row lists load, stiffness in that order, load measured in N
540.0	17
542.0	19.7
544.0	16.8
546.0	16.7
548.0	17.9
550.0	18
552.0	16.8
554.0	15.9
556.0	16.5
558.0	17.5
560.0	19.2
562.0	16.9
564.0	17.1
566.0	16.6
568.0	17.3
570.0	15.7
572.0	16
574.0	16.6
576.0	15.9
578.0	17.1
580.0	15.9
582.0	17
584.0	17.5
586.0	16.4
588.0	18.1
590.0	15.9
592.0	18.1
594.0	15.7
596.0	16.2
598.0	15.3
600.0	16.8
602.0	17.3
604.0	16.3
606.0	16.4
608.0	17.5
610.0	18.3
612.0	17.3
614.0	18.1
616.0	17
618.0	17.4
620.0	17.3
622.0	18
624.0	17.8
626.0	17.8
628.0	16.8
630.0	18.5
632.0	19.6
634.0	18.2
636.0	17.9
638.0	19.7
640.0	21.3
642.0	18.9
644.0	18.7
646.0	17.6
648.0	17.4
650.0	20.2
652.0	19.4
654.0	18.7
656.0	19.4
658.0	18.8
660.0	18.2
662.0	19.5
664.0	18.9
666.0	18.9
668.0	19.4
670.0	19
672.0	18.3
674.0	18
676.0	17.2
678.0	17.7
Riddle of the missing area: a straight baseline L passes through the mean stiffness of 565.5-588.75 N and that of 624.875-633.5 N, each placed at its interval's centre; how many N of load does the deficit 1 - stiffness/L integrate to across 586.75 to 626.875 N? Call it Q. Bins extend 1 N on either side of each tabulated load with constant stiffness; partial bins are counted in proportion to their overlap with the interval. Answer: 0.9 N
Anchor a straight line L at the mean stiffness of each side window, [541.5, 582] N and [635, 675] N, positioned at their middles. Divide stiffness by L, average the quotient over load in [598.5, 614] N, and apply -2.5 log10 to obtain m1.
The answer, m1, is 0.048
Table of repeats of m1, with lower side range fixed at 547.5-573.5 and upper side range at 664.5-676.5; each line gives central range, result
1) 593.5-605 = 0.08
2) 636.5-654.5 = -0.05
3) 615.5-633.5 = 0.00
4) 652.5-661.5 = -0.03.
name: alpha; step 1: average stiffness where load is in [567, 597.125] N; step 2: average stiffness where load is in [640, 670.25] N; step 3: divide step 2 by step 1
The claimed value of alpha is 1.14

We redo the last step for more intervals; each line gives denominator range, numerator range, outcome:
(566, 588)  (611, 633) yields 1.07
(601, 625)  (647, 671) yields 1.09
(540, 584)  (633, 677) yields 1.10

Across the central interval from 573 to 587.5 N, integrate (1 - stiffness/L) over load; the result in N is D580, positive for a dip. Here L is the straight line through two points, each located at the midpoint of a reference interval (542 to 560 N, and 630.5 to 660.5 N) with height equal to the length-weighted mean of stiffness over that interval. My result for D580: 0.9 N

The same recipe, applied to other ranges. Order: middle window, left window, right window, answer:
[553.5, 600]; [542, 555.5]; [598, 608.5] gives 0.57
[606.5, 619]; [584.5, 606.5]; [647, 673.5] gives -0.24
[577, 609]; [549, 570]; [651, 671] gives 1.84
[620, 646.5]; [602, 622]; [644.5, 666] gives -0.64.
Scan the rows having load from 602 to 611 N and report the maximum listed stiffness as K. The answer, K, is 18.3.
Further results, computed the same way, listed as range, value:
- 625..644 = 21.3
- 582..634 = 19.6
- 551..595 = 19.2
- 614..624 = 18.1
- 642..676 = 20.2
